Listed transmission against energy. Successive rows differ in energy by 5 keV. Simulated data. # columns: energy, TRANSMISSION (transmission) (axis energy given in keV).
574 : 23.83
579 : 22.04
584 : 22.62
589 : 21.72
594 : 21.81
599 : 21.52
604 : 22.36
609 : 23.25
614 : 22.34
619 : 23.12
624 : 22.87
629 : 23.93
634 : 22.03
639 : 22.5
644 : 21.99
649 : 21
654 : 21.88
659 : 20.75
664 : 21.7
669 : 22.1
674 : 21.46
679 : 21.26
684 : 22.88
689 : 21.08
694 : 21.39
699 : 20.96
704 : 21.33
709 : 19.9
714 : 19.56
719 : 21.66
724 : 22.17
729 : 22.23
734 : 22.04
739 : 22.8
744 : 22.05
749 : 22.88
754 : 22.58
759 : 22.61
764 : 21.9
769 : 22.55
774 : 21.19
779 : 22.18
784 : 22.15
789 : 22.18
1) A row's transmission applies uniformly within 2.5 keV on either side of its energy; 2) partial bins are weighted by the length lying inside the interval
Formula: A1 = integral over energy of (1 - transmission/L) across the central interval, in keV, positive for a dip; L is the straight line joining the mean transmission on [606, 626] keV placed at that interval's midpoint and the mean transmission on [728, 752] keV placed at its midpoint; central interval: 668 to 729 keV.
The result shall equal 3.4 keV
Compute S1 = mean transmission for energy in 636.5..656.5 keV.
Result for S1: 21.8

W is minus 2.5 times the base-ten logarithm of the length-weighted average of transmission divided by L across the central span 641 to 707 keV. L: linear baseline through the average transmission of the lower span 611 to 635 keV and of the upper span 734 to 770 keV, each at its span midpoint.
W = 0.06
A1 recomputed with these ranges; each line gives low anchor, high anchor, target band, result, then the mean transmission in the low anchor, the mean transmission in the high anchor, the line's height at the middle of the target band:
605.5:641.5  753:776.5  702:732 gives 1.64 keV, 22.8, 22.1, 22.4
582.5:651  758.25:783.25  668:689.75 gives 0.44 keV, 22.4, 22.1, 22.2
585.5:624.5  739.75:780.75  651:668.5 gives 0.64 keV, 22.4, 22.3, 22.3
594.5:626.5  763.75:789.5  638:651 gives 0.37 keV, 22.5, 22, 22.4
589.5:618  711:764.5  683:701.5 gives 0.53 keV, 22.3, 22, 22.1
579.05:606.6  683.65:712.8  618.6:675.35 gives -1.47 keV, 22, 21.1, 21.5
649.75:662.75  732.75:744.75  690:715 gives 1.34 keV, 21.3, 22.4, 21.9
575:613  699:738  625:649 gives -0.58 keV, 22.3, 21.3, 21.9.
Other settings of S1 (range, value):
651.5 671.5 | 21.6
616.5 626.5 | 23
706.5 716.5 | 19.7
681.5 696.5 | 21.8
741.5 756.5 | 22.5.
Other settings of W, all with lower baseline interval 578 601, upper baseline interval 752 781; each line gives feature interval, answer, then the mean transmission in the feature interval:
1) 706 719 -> 0.10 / 20.2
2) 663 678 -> 0.02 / 21.7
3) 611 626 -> -0.04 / 22.8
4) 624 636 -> -0.05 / 23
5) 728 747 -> -0.01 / 22.3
